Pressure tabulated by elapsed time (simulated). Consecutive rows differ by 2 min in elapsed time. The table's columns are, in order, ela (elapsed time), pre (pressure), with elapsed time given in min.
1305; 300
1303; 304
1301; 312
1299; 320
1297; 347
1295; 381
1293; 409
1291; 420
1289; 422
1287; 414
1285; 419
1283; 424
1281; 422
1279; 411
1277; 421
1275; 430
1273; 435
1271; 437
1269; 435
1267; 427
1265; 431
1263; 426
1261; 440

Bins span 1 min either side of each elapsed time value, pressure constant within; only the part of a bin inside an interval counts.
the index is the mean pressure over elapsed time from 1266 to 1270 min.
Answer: 431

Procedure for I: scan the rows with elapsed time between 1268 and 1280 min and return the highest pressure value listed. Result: 437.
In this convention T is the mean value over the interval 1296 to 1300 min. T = 334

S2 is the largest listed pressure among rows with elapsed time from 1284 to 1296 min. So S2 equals 422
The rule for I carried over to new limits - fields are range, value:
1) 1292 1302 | 409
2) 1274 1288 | 430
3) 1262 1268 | 431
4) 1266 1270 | 435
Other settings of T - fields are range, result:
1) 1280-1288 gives 420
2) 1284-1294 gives 417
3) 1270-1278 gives 431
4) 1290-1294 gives 414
